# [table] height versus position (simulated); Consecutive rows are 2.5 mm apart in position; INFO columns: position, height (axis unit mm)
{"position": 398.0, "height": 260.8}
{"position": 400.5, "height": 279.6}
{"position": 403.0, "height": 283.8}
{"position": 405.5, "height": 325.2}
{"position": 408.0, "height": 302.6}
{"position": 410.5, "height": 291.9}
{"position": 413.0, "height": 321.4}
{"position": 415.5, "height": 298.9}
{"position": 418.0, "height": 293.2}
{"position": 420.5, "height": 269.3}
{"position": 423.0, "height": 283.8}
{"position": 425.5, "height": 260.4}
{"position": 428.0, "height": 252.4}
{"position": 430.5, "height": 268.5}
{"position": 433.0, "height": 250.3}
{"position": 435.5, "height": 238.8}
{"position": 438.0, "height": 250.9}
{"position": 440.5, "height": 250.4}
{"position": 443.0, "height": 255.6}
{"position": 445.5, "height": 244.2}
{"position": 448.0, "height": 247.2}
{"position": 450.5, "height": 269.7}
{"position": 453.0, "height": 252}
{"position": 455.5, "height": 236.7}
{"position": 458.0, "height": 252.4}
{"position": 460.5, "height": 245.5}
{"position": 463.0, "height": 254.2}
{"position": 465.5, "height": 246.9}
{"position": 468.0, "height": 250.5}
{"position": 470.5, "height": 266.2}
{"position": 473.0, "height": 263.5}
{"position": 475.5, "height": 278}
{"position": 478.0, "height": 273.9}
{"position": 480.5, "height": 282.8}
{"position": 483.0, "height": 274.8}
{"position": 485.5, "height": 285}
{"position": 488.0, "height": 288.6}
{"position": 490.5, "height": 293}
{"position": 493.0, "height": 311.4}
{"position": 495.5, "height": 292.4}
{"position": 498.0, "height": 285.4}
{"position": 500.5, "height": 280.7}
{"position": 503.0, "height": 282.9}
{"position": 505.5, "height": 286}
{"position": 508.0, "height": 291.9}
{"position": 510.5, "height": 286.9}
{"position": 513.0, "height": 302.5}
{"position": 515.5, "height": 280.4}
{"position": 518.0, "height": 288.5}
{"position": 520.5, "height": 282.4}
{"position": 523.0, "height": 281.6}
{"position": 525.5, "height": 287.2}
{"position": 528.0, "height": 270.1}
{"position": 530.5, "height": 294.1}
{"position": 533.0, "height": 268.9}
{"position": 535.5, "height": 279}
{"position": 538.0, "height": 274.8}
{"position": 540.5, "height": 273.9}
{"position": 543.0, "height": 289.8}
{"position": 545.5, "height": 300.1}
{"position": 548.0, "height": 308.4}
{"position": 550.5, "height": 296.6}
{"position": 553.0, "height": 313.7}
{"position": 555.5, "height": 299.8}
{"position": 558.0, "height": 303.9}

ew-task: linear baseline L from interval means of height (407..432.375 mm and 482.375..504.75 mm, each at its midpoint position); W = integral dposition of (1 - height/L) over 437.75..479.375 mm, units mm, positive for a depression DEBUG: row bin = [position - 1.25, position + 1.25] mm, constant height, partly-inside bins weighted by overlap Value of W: 4.5 mm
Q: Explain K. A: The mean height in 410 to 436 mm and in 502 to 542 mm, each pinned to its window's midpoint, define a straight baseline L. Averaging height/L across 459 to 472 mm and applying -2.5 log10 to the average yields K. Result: 0.11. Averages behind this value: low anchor 276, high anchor 283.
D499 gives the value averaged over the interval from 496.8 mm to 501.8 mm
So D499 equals 283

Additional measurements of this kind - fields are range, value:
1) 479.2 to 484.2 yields 279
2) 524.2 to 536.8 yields 280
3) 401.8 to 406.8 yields 305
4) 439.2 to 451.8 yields 253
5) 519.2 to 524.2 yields 282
